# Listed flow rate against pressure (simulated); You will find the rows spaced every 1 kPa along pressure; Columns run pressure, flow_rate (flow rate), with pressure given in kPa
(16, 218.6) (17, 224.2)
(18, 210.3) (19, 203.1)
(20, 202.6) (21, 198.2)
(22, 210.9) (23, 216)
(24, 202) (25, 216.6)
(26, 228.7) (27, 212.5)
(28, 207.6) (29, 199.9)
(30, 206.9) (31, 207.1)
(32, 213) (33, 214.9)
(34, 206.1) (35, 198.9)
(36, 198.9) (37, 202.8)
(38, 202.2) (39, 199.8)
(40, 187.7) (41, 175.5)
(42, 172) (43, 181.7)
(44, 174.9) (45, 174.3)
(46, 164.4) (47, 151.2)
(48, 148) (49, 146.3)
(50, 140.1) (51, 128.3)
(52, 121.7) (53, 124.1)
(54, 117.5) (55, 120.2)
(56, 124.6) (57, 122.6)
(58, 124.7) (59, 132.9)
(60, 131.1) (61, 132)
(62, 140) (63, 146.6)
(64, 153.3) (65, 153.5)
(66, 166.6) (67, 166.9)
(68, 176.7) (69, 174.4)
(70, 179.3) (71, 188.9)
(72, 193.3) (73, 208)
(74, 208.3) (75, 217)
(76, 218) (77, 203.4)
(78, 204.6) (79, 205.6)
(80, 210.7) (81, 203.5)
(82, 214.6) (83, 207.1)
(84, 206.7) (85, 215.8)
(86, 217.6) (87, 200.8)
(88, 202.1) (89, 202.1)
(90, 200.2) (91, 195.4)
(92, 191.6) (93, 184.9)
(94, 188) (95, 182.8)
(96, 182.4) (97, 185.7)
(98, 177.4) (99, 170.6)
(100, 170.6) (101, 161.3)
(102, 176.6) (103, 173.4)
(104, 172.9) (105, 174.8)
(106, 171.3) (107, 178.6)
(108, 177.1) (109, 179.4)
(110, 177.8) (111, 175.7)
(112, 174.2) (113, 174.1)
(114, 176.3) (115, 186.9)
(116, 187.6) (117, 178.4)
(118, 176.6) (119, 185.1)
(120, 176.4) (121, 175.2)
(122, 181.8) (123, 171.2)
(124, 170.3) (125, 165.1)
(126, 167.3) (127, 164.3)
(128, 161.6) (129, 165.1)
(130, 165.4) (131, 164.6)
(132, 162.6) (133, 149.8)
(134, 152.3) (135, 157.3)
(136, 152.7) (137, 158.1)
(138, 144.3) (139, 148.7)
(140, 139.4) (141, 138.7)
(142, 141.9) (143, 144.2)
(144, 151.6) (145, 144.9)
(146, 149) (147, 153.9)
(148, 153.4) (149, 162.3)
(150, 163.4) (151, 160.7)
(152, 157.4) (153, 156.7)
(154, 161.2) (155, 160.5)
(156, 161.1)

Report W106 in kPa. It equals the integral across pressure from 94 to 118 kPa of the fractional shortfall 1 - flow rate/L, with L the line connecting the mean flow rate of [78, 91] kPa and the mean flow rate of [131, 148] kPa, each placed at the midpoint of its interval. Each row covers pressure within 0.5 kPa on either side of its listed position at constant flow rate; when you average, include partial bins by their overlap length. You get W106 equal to 0.9 kPa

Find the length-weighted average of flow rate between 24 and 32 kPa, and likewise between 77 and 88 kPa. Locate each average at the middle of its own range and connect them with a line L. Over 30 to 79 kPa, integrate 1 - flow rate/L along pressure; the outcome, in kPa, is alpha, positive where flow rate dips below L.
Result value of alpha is 9.18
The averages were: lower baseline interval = 211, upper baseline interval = 208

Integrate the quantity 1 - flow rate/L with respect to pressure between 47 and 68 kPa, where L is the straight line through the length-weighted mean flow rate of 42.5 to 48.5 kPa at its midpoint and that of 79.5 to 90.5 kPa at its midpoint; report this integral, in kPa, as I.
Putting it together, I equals 4.7 kPa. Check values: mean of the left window 166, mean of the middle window 138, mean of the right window 207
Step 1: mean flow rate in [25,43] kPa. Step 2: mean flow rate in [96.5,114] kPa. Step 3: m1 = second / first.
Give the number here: 0.9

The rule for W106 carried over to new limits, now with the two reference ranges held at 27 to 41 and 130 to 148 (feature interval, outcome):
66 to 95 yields -3.07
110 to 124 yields -1.43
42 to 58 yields 4.28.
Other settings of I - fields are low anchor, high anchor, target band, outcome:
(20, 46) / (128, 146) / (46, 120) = 0.5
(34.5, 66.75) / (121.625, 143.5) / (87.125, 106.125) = -3.2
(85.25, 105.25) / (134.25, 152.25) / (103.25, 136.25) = -0.6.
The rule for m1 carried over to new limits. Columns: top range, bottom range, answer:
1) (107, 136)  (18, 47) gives 0.86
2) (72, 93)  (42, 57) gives 1.43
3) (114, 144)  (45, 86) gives 0.97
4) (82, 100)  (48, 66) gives 1.45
